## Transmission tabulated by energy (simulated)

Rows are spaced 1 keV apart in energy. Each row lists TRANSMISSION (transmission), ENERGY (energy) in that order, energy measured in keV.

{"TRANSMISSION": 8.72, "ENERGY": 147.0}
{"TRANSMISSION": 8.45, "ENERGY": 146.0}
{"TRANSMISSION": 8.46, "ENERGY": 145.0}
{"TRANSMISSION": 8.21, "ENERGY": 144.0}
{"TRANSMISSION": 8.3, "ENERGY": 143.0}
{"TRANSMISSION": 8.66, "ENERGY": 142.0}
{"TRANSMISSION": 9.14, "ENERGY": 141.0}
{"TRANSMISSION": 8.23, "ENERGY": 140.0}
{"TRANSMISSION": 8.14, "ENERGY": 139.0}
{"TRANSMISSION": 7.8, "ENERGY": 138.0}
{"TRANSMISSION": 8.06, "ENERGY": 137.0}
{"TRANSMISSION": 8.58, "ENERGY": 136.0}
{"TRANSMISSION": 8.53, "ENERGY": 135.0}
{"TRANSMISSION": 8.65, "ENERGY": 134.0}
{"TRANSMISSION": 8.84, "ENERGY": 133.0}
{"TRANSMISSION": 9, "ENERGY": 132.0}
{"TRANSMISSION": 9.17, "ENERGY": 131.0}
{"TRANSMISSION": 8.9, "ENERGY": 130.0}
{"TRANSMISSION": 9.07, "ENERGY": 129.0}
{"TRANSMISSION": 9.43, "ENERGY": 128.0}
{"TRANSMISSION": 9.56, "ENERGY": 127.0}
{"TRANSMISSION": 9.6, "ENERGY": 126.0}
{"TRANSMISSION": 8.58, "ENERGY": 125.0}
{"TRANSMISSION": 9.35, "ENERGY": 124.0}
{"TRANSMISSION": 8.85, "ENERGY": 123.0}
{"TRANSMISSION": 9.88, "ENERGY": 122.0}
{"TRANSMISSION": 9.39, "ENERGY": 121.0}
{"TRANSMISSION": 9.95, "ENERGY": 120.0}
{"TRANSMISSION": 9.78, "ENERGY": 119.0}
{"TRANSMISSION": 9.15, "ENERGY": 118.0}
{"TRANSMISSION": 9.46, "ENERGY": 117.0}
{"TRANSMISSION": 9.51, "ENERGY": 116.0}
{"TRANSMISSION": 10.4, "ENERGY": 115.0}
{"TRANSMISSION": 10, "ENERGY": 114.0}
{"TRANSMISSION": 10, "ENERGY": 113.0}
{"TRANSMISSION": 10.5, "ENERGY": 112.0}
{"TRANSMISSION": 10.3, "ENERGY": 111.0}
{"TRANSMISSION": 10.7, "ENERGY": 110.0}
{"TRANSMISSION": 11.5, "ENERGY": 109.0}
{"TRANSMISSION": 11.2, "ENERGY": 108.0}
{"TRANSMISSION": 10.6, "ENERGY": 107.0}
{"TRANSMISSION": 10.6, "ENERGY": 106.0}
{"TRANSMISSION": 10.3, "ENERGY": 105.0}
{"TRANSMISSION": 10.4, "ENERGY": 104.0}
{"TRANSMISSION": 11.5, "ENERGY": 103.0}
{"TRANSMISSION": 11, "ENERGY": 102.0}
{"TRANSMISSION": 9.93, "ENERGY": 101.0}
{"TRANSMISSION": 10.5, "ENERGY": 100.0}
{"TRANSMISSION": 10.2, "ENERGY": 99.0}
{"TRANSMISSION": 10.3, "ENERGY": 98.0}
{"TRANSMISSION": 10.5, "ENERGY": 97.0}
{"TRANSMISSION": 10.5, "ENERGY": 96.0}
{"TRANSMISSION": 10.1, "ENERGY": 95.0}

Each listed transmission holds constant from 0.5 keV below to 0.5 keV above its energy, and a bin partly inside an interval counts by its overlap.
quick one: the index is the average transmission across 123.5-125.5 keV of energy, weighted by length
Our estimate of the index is 8.96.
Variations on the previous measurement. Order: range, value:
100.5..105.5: 10.6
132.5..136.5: 8.65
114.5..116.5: 9.96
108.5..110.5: 11.1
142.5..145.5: 8.32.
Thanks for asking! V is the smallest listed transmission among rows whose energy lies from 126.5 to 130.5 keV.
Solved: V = 8.9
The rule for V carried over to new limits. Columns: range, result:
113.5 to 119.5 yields 9.15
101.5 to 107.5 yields 10.3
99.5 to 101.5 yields 9.93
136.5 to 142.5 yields 7.8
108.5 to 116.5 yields 9.51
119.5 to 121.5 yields 9.39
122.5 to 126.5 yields 8.58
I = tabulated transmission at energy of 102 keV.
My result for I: 11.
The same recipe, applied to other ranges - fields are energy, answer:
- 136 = 8.58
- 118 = 9.15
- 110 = 10.7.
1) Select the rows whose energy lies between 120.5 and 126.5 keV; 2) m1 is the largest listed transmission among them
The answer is 9.88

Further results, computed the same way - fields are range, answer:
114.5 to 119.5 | 10.4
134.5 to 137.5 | 8.58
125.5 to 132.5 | 9.6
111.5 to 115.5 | 10.5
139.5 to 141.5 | 9.14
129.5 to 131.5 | 9.17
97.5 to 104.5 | 11.5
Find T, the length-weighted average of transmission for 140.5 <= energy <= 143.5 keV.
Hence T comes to 8.7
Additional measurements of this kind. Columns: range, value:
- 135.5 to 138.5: 8.15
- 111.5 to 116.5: 10.1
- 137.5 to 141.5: 8.33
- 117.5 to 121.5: 9.57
